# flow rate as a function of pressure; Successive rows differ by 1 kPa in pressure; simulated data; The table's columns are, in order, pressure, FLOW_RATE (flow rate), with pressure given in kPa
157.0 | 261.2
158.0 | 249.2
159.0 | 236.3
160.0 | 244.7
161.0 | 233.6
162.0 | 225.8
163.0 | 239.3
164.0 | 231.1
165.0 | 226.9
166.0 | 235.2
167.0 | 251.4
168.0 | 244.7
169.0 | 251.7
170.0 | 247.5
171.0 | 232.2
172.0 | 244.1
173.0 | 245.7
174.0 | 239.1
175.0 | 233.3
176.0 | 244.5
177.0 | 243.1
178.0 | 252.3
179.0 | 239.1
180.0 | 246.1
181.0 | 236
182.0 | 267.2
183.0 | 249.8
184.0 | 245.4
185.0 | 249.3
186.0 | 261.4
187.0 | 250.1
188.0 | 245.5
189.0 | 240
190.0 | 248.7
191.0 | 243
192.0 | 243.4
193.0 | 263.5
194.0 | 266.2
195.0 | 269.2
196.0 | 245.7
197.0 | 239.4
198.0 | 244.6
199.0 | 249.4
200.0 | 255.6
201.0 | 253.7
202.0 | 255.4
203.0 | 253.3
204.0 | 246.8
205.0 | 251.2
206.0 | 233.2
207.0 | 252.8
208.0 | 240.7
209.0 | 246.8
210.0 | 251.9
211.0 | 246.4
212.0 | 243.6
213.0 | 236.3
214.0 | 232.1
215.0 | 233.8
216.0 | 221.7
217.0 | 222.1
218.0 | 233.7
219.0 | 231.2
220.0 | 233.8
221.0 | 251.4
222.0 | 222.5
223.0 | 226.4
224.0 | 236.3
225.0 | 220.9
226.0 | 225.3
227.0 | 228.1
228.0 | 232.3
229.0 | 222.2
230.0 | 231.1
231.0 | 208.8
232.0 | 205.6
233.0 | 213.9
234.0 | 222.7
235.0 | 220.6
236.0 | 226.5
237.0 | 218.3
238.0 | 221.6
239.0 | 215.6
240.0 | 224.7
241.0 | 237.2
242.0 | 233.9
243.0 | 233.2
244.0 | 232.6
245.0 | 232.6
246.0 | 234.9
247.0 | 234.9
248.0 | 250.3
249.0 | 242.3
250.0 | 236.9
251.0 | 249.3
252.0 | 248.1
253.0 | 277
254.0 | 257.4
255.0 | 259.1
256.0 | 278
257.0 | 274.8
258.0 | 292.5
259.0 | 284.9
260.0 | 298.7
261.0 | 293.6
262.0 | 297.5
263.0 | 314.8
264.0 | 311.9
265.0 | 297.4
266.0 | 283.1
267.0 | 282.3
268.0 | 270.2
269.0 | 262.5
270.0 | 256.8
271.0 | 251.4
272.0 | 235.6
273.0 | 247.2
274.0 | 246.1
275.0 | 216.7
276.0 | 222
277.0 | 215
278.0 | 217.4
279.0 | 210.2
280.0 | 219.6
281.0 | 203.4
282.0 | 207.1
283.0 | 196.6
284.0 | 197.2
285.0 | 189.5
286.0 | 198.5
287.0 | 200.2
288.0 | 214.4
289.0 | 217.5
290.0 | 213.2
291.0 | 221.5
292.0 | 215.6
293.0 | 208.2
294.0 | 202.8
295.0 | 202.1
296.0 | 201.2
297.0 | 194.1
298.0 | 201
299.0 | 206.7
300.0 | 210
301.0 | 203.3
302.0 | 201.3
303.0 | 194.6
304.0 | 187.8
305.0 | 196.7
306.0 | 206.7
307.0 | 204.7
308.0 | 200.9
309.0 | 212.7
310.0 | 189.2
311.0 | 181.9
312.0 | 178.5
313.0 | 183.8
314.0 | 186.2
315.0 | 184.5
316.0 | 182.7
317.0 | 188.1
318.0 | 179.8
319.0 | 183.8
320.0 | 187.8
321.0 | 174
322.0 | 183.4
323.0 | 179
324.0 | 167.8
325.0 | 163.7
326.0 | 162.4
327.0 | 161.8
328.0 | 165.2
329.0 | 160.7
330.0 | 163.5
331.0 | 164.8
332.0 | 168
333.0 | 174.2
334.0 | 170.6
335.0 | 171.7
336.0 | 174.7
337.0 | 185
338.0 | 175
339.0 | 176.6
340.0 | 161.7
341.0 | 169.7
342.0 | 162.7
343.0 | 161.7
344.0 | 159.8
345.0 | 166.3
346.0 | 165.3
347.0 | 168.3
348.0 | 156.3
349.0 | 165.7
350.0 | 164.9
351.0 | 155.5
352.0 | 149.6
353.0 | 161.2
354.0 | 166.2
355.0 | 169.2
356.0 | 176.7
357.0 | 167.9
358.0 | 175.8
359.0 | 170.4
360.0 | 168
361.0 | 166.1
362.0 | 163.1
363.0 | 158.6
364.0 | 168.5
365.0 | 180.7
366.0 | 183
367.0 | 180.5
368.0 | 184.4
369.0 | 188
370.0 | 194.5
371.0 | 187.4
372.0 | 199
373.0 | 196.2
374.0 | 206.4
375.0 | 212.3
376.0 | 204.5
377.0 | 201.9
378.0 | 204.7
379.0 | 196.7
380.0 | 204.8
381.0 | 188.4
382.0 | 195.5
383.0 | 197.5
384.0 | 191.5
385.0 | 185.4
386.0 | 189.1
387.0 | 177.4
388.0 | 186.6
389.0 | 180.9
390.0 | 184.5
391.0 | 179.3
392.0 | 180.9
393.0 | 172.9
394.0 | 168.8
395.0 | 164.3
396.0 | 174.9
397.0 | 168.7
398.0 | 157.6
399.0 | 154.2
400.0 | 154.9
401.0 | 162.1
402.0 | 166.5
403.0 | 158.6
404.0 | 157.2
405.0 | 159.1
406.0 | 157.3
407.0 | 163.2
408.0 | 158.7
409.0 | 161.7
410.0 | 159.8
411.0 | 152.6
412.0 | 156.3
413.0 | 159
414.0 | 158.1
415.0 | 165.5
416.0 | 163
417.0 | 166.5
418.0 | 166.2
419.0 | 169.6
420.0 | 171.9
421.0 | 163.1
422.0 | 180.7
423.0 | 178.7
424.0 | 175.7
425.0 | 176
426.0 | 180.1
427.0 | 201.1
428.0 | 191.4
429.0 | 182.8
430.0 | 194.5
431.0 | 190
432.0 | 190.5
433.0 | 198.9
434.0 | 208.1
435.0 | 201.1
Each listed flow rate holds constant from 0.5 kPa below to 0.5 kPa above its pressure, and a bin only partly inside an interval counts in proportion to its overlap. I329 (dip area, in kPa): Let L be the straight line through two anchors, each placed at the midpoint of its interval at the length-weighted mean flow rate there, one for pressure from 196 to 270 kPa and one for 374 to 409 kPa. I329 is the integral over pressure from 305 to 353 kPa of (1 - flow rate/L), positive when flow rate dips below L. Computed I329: 7.2 kPa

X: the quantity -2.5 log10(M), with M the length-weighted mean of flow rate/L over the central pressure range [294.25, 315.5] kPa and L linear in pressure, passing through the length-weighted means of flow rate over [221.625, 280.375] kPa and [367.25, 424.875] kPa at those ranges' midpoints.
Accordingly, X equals 0.12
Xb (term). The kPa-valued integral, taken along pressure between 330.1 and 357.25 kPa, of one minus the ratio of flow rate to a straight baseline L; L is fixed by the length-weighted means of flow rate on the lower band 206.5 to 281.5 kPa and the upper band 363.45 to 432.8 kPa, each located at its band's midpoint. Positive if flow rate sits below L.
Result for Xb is 4.61 kPa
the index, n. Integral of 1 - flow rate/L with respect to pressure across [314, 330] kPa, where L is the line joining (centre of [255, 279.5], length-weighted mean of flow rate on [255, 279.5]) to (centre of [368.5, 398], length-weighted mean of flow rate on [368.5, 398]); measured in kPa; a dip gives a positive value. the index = 3.8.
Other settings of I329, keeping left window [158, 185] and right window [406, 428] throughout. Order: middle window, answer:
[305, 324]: 1.1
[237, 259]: -2.8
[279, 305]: 0.2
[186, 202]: -1.1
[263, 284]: -3.1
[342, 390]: 1.0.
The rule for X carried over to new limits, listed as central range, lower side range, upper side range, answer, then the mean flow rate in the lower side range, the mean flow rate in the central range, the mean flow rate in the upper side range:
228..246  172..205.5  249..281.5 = 0.14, 249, 224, 259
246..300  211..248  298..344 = -0.16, 228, 240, 181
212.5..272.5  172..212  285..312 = -0.09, 248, 246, 203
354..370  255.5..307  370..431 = 0.13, 233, 174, 177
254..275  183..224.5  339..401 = -0.24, 244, 275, 177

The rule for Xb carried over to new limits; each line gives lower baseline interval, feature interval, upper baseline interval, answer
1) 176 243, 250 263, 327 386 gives -3.39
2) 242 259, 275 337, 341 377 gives 6.01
